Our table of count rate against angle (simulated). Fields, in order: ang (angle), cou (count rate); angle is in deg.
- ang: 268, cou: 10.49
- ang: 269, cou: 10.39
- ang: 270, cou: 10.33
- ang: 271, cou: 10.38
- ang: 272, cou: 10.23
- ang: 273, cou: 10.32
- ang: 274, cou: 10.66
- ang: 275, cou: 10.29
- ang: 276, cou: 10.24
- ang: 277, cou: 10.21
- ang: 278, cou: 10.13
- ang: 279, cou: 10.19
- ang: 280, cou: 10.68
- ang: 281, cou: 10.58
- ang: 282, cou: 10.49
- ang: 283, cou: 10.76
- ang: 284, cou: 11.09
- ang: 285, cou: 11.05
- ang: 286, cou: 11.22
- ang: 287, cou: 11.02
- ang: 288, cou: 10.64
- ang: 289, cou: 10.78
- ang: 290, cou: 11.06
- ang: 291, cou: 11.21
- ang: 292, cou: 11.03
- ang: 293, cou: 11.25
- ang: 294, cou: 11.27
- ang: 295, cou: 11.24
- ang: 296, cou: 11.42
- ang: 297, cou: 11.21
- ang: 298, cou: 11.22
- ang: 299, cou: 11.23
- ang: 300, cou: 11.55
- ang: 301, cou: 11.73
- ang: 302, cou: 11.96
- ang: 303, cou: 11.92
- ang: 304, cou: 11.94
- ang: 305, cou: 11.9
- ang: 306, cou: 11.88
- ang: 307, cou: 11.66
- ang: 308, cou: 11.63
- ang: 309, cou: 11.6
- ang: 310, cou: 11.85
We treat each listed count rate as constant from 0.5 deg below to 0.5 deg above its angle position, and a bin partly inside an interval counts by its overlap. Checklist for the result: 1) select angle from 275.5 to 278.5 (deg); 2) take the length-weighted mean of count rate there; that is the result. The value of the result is 10.2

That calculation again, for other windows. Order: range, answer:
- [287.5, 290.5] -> 10.8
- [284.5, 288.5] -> 11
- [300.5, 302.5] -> 11.8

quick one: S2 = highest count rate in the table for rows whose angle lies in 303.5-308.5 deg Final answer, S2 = 11.94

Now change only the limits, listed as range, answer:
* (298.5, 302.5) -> 11.96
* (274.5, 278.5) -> 10.29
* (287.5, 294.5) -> 11.27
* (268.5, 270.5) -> 10.39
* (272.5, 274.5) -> 10.66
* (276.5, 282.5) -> 10.68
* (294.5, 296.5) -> 11.42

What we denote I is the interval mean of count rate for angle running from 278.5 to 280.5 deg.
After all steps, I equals 10.4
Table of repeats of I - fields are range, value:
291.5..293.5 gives 11.1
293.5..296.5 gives 11.3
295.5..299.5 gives 11.3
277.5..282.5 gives 10.4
